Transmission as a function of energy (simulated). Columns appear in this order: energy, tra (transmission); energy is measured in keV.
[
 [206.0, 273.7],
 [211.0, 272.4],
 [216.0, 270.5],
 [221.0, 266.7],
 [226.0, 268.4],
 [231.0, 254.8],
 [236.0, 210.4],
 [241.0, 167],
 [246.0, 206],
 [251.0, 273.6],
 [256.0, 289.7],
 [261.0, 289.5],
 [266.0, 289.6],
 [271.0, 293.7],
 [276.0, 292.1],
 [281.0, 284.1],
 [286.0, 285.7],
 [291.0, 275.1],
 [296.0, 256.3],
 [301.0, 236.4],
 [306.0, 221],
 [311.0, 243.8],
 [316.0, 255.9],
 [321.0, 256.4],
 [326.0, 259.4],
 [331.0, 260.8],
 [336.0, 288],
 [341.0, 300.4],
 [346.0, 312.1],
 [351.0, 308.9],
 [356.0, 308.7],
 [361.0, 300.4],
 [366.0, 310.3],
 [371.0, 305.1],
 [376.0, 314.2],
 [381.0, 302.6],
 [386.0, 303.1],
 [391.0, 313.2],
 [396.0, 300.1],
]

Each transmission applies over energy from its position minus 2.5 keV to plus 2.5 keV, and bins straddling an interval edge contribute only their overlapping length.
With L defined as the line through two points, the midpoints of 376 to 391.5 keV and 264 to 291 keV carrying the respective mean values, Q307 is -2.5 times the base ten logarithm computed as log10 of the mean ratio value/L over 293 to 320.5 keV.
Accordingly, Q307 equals 0.20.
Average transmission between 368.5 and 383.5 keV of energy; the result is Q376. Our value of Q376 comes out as 307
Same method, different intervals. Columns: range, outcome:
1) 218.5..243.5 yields 233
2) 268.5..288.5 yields 289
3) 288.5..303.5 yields 256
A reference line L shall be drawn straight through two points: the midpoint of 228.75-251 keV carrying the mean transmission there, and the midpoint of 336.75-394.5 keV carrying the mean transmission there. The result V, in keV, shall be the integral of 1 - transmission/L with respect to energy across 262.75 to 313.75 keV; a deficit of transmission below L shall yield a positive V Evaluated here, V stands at -3.8 keV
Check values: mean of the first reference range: 216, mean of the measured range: 268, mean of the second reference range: 306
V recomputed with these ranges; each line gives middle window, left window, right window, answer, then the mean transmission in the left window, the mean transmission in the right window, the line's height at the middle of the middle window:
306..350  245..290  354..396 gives 3.7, 281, 307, 295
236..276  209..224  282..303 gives 1.5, 270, 265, 268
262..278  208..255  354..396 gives -1.8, 245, 307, 262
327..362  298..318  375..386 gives -2.8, 239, 306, 273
